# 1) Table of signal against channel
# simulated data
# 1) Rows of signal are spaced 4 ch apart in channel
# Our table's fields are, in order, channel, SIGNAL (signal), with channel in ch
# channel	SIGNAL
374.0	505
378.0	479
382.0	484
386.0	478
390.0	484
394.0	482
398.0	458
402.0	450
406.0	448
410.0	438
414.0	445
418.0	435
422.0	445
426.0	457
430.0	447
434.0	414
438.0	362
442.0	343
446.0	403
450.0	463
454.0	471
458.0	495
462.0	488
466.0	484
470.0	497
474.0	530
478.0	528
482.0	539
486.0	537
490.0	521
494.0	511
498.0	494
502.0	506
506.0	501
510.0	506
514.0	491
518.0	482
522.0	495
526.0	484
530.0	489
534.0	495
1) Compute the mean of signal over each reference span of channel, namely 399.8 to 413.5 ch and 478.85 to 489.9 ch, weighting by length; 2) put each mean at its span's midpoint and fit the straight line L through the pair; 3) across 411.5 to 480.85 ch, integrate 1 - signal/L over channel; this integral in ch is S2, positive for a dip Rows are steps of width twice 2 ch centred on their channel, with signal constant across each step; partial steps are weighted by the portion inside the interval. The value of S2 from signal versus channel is 5.2 ch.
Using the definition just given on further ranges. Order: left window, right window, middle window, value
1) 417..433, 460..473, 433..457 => 2.9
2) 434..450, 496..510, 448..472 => -3.6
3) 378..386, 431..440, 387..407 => -0.4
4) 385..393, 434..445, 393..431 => -1.9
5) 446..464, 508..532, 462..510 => -3.2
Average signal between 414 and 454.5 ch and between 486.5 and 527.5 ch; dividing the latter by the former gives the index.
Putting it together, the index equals 1.18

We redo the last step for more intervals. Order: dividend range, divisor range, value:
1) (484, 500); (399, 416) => 1.16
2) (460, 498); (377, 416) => 1.11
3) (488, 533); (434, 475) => 1.11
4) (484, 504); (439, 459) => 1.20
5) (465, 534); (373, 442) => 1.12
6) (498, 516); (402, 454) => 1.17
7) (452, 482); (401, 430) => 1.13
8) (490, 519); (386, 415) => 1.09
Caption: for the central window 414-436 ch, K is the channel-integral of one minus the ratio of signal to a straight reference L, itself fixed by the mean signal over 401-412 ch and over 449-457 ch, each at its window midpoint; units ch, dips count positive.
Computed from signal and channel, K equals 0.7 ch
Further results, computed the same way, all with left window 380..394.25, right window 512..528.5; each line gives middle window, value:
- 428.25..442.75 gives 2.68 ch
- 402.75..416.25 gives 1.09 ch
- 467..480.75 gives -0.88 ch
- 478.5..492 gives -1.26 ch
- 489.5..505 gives -0.61 ch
